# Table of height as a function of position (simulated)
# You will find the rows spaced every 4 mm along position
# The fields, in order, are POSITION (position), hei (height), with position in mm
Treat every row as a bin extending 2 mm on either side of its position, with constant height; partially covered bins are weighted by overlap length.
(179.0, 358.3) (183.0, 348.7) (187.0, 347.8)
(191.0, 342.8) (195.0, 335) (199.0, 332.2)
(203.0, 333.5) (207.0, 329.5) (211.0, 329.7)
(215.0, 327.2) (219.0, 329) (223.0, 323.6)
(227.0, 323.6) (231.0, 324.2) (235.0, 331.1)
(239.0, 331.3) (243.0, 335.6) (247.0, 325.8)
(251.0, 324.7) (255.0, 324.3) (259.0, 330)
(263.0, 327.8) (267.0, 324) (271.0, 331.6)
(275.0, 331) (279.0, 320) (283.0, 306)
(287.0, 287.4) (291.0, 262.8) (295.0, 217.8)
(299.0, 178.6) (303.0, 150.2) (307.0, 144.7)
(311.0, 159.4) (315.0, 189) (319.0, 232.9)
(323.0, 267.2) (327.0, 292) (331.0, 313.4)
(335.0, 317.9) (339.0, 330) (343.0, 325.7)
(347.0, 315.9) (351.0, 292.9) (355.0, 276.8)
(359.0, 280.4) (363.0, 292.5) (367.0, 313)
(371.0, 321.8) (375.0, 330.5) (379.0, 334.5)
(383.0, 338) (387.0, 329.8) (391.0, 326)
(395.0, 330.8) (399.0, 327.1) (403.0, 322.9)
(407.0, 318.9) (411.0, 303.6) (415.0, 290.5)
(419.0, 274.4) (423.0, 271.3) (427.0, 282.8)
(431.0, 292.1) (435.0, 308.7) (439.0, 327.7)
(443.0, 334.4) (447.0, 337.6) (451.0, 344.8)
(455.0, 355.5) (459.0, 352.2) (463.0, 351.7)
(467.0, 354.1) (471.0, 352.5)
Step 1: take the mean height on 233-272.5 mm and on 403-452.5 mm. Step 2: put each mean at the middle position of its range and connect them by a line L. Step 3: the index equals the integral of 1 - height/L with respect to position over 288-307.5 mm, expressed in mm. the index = 7.5 mm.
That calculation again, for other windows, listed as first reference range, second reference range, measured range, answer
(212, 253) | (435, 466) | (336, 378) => 3.3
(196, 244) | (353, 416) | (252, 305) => 6.5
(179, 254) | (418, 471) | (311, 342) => 5.4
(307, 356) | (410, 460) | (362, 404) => -4.8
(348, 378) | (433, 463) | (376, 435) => 1.7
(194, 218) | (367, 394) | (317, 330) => 2.4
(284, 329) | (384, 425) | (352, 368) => -1.2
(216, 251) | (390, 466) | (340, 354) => 0.5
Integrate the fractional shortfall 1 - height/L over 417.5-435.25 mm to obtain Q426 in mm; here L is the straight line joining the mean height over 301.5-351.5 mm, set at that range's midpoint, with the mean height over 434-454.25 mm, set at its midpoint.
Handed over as 2.1 mm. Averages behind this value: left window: 256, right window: 333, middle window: 284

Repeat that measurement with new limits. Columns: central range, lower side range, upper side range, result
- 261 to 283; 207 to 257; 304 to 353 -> -1.78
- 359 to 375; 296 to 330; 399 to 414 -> -2.33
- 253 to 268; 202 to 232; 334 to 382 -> -0.20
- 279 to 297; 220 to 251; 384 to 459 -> 2.80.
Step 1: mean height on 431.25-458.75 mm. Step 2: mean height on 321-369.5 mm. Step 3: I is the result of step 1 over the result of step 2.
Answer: 1.10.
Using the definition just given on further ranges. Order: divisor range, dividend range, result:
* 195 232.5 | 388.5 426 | 0.93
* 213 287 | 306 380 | 0.87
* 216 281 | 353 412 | 0.97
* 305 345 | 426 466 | 1.29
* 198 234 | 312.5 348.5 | 0.87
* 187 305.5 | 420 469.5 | 1.05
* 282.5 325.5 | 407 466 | 1.47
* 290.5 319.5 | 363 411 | 1.74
